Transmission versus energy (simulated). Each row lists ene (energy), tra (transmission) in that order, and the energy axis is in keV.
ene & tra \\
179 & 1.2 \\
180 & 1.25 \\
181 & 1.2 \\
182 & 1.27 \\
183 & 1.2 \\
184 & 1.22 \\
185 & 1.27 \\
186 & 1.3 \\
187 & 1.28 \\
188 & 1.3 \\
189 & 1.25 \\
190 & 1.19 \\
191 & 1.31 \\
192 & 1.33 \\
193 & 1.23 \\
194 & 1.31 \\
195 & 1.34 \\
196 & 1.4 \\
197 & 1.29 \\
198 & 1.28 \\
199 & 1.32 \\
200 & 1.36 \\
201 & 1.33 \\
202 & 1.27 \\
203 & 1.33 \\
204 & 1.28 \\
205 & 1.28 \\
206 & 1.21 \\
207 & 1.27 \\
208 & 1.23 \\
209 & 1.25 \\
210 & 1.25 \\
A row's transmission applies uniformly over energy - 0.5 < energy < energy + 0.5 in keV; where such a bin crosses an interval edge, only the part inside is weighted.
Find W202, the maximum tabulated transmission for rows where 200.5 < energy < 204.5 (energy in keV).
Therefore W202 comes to 1.33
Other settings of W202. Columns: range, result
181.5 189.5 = 1.3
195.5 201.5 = 1.4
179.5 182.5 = 1.27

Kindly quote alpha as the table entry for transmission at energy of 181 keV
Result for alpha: 1.2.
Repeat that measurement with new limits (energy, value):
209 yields 1.25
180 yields 1.25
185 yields 1.27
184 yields 1.22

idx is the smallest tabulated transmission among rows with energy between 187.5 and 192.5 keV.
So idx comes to 1.19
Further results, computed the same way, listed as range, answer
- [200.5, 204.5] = 1.27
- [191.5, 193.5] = 1.23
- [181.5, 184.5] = 1.2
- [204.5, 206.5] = 1.21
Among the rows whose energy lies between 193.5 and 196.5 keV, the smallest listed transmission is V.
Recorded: 1.31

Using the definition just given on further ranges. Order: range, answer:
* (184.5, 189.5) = 1.25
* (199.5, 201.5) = 1.33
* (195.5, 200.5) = 1.28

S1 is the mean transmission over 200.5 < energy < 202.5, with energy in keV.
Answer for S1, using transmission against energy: 1.3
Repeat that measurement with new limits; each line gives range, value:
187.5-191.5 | 1.26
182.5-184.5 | 1.21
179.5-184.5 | 1.23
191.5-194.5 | 1.29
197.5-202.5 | 1.31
